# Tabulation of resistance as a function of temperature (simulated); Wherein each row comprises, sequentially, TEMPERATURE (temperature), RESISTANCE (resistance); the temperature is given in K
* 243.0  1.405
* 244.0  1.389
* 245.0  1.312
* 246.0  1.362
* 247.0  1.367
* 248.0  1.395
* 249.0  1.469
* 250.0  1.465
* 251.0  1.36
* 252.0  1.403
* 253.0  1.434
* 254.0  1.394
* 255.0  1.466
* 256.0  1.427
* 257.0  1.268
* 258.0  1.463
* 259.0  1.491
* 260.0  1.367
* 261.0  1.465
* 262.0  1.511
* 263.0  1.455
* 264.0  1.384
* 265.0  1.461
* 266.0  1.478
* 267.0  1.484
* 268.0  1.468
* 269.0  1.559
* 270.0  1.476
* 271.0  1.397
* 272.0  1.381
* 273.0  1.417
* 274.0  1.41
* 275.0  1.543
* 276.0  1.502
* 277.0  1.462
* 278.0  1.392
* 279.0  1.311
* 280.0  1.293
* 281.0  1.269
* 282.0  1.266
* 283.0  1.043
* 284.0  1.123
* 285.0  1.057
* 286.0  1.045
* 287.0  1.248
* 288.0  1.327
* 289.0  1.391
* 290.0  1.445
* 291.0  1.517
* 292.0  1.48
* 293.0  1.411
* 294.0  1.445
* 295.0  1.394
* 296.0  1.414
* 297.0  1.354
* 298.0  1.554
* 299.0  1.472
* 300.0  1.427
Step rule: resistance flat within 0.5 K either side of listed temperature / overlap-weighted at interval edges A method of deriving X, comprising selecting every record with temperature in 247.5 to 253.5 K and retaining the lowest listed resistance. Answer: 1.36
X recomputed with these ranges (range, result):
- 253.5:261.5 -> 1.268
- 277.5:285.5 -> 1.043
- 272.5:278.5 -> 1.392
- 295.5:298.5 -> 1.354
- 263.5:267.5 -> 1.384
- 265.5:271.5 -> 1.397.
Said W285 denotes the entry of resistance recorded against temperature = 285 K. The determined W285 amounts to 1.057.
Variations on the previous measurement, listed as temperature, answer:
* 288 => 1.327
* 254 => 1.394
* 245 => 1.312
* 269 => 1.559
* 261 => 1.465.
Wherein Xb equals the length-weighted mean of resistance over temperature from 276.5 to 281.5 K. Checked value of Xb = 1.35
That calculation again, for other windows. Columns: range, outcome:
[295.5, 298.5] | 1.44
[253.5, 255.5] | 1.43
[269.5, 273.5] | 1.42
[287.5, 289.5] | 1.36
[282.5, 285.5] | 1.07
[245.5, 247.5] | 1.36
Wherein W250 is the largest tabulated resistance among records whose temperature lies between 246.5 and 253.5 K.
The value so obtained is 1.469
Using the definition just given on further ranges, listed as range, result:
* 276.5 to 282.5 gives 1.462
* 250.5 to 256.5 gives 1.466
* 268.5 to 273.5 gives 1.559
